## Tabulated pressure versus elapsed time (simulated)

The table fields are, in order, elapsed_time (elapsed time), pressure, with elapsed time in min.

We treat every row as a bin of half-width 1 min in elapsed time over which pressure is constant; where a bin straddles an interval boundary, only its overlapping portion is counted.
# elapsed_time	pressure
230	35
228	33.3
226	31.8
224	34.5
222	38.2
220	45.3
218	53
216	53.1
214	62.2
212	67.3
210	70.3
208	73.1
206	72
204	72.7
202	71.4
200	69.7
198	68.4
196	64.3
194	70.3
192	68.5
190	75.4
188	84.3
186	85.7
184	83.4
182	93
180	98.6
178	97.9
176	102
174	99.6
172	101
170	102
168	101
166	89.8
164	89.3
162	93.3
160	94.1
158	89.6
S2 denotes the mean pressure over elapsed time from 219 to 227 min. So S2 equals 37.5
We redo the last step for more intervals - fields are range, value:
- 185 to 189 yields 85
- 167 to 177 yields 101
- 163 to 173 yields 96.6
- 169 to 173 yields 102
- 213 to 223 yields 50.4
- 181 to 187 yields 87.4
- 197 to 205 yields 70.6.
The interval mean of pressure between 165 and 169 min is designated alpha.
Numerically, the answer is 95.4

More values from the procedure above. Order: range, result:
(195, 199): 66.3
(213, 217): 57.7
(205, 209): 72.5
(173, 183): 98.2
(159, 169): 93.5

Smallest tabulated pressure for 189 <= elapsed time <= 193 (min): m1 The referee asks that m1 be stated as 68.5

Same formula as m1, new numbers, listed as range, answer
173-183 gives 93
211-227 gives 31.8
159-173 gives 89.3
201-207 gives 71.4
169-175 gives 99.6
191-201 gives 64.3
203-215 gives 62.2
